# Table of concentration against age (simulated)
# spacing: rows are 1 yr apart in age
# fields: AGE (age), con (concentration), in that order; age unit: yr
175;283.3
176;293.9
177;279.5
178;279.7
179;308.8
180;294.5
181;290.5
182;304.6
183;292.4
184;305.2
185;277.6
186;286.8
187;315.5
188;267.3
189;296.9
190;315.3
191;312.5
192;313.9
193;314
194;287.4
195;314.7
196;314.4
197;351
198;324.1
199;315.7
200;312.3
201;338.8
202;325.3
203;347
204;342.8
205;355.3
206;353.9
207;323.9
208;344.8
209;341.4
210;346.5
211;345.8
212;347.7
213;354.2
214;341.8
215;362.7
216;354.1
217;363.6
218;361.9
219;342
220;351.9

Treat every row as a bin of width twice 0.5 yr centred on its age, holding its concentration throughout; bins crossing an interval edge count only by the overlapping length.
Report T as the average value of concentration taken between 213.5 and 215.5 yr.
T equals 352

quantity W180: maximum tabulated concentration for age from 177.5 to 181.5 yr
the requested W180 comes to 308.8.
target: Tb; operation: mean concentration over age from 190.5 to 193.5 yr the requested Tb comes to 313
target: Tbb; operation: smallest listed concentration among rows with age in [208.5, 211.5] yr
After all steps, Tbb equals 341.4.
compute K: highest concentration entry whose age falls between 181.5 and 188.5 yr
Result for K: 315.5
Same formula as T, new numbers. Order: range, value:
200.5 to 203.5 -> 337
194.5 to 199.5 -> 324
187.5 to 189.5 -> 282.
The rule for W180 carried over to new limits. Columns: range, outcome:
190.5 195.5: 314.7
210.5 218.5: 363.6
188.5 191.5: 315.3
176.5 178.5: 279.7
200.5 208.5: 355.3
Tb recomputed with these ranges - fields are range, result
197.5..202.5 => 323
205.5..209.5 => 341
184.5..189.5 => 289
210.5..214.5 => 347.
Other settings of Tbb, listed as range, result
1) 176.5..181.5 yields 279.5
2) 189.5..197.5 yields 287.4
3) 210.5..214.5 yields 341.8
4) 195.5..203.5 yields 312.3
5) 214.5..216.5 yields 354.1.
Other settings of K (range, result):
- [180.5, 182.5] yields 304.6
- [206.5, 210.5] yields 346.5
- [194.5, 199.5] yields 351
